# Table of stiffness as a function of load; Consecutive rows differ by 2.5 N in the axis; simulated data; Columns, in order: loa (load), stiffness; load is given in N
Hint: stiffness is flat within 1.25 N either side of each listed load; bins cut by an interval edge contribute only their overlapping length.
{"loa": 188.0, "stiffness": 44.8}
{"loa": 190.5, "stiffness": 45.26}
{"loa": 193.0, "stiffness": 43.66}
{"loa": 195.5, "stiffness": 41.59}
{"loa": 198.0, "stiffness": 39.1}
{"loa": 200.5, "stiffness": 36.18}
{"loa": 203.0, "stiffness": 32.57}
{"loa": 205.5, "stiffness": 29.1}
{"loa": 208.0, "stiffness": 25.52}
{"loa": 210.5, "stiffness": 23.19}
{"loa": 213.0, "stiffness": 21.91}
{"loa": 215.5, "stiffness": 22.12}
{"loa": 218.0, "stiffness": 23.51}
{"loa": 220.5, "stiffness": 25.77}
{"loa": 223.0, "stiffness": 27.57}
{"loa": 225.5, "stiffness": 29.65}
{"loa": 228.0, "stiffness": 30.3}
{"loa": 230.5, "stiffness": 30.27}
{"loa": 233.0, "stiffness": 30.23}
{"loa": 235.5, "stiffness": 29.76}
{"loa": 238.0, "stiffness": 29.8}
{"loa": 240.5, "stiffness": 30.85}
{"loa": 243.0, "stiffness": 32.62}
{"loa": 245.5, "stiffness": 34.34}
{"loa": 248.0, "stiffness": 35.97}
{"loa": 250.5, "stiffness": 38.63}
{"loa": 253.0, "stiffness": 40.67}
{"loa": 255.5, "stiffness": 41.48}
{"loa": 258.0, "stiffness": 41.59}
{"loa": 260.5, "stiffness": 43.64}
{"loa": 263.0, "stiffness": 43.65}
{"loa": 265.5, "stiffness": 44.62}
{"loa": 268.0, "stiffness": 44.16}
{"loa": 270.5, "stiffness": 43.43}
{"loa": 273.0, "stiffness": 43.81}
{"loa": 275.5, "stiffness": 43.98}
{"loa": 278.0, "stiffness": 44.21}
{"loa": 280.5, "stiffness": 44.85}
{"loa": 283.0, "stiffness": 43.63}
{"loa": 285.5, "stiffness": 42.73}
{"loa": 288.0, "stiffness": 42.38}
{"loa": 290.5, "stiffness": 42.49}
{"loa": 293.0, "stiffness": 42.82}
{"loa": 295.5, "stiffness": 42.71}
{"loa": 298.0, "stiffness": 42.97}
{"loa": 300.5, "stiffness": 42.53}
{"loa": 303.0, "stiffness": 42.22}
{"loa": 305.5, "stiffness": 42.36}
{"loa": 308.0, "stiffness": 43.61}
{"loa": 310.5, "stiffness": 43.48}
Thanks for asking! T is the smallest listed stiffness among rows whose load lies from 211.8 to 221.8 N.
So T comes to 21.91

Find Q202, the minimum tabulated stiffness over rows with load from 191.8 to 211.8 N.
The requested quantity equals 23.19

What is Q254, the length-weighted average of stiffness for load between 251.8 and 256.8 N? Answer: 41.1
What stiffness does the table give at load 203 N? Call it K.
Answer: 32.57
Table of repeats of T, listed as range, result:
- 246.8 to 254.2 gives 35.97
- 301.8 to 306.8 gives 42.22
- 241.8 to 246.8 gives 32.62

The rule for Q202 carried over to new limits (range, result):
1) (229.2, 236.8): 29.76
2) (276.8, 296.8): 42.38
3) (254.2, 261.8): 41.48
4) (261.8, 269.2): 43.65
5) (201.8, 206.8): 29.1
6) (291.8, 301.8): 42.53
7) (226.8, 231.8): 30.27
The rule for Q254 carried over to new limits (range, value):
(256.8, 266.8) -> 43.4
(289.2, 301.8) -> 42.7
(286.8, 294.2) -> 42.6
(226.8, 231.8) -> 30.3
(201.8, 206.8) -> 30.8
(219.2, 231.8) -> 28.7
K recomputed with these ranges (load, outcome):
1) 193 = 43.66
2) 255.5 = 41.48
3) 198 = 39.1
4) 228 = 30.3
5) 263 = 43.65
